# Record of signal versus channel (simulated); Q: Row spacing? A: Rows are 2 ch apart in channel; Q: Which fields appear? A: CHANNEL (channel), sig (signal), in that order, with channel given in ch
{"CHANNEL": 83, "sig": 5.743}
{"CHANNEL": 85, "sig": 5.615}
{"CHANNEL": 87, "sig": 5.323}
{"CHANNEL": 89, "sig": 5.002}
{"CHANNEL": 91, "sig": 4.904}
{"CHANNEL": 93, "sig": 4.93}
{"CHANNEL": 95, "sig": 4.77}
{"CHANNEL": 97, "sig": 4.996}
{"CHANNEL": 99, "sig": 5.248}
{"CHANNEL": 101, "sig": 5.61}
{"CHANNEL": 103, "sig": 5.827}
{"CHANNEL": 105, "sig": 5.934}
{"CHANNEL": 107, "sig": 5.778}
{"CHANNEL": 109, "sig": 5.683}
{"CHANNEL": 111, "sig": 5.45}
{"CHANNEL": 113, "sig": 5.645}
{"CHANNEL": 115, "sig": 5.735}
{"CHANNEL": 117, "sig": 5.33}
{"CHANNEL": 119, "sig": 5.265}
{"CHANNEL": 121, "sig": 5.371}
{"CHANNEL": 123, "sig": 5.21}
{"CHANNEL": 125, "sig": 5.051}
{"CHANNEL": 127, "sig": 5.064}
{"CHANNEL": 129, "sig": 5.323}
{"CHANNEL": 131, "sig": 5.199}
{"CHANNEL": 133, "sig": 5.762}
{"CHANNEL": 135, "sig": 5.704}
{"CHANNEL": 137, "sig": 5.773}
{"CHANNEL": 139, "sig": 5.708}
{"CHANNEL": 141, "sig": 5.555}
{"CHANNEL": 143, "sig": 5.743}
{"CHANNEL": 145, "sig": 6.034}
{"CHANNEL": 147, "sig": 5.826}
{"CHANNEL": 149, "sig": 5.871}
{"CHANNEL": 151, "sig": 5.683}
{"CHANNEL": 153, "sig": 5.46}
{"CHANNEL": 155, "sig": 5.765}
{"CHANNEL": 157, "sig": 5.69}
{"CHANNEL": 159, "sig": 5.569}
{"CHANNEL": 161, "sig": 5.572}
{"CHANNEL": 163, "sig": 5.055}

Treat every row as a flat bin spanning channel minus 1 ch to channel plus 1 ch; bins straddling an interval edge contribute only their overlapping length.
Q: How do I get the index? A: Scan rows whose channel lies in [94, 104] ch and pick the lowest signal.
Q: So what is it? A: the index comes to 4.77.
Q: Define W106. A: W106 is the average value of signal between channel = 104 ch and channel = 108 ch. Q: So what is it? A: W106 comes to 5.86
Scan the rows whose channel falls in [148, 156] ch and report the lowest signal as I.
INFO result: 5.46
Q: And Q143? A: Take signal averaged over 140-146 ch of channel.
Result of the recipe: 5.78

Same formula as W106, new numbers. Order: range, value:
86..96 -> 4.99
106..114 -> 5.64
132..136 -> 5.73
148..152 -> 5.78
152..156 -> 5.61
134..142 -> 5.69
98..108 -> 5.68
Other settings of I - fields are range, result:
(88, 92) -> 4.904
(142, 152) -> 5.683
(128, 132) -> 5.199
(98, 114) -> 5.248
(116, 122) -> 5.265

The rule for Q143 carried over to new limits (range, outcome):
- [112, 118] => 5.57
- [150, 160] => 5.63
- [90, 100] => 4.97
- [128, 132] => 5.26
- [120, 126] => 5.21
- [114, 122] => 5.43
